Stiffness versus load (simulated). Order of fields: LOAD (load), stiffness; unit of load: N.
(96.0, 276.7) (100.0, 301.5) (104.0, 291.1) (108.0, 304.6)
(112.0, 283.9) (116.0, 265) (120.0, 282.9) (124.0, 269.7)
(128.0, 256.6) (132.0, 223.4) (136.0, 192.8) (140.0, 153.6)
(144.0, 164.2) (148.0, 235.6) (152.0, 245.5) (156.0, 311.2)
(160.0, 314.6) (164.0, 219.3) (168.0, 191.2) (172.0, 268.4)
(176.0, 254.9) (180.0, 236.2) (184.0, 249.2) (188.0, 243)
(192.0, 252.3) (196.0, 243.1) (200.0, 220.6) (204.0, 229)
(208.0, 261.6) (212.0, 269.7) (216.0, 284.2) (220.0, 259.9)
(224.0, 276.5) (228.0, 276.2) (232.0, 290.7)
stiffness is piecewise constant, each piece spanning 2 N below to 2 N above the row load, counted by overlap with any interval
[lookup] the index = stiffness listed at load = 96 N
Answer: 276.7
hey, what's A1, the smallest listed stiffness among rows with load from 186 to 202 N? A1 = 220.6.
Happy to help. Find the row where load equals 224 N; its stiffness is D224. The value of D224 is 276.5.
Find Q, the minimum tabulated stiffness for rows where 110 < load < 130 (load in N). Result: 256.6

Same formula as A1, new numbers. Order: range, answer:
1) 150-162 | 245.5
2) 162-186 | 191.2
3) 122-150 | 153.6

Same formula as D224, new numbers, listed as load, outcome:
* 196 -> 243.1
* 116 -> 265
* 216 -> 284.2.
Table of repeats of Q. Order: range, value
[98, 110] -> 291.1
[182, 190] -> 243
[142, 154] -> 164.2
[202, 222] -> 229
